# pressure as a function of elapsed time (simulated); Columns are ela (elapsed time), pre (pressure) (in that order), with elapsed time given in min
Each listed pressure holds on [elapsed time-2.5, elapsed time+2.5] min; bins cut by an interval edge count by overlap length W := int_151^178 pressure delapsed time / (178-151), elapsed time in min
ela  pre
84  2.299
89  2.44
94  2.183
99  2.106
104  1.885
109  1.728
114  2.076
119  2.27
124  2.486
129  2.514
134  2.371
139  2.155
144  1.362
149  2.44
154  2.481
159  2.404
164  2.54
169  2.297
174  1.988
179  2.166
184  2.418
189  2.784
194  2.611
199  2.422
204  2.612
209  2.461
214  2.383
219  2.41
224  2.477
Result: 2.33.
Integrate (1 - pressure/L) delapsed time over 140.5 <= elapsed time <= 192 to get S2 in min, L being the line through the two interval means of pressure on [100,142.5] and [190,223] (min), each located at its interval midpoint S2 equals 1.2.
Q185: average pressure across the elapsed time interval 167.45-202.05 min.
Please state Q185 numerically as 2.39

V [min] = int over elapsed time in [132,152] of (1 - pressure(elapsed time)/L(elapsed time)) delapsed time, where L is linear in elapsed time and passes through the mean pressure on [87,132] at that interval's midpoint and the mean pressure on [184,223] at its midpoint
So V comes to 1.9 min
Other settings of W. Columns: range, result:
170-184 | 2.16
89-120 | 2.06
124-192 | 2.31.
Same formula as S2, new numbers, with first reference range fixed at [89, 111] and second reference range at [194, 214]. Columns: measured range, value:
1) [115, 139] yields -2.32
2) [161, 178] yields 0.53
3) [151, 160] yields -0.66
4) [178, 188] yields 0.09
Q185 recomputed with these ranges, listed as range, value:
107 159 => 2.2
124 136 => 2.45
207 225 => 2.43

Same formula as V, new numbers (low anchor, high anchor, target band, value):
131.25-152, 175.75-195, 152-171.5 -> -1.4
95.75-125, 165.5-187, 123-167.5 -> -2.8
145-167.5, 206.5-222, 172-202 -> -0.1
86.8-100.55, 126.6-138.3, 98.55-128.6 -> 2.7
